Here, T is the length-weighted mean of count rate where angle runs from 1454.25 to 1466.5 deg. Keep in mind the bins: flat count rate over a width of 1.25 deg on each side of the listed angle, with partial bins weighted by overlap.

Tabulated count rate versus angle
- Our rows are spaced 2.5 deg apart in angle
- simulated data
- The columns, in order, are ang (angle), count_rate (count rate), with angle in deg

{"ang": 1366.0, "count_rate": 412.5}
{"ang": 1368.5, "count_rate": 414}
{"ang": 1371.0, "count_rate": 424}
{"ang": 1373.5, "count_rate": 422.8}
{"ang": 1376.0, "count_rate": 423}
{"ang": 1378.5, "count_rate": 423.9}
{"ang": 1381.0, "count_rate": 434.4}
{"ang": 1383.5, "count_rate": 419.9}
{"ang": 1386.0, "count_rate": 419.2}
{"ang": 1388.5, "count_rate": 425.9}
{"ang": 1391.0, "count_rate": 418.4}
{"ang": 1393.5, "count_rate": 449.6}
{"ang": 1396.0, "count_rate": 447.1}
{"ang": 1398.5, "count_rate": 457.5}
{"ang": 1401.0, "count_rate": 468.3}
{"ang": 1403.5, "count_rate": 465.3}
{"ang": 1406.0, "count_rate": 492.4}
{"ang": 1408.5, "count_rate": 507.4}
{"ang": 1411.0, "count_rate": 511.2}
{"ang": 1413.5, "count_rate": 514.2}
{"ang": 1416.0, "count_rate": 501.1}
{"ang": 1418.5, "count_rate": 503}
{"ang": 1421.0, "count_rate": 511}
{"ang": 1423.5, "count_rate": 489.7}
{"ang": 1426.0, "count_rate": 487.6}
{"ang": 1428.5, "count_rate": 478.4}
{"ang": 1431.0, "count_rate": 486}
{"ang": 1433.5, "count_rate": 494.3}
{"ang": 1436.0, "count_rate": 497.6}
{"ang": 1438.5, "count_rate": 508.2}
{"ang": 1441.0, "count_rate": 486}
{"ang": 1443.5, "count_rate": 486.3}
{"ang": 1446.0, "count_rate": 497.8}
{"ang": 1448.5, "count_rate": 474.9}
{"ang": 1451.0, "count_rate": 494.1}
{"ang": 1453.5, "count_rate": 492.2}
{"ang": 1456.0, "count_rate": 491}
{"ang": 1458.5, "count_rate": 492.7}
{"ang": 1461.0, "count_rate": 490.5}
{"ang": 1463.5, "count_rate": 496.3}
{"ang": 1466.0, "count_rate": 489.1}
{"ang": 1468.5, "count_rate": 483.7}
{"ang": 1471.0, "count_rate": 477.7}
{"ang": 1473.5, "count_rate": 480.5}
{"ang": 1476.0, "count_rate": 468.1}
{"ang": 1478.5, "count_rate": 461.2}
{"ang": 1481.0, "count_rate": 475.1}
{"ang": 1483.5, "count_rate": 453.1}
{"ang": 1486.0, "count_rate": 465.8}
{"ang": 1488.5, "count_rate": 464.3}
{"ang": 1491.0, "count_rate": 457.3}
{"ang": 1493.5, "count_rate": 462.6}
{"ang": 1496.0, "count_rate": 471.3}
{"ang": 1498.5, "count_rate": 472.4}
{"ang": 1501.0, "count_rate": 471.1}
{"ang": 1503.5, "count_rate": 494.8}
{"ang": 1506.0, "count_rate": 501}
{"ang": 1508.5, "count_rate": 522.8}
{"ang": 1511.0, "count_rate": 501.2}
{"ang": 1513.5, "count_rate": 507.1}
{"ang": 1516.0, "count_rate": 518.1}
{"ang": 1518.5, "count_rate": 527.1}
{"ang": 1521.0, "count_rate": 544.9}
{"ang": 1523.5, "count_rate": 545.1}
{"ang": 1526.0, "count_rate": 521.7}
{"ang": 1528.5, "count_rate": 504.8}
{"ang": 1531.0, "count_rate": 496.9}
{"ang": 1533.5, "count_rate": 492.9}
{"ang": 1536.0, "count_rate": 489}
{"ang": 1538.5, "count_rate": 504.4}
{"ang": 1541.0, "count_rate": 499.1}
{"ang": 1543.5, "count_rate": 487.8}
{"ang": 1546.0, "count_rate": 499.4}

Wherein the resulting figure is 492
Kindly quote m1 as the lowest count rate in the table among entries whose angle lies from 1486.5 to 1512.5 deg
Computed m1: 457.3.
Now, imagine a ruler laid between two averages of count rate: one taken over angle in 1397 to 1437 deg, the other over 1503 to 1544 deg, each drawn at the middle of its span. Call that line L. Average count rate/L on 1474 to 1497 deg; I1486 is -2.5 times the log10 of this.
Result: 0.09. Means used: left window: 491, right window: 510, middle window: 465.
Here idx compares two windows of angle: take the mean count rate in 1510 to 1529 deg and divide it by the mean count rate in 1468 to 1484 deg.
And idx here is 1.11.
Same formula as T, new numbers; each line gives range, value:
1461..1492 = 474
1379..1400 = 434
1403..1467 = 494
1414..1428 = 498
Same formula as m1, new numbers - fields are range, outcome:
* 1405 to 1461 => 474.9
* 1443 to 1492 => 453.1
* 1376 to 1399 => 418.4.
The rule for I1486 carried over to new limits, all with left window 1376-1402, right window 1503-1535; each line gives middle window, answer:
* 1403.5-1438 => -0.10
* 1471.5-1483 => 0.04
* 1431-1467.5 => -0.05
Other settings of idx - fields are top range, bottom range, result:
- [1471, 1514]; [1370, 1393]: 1.13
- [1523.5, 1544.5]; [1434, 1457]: 1.02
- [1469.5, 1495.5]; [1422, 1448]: 0.95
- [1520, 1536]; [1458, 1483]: 1.07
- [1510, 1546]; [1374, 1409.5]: 1.14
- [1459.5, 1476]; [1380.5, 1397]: 1.13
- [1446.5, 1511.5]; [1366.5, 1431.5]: 1.04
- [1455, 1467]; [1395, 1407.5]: 1.05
